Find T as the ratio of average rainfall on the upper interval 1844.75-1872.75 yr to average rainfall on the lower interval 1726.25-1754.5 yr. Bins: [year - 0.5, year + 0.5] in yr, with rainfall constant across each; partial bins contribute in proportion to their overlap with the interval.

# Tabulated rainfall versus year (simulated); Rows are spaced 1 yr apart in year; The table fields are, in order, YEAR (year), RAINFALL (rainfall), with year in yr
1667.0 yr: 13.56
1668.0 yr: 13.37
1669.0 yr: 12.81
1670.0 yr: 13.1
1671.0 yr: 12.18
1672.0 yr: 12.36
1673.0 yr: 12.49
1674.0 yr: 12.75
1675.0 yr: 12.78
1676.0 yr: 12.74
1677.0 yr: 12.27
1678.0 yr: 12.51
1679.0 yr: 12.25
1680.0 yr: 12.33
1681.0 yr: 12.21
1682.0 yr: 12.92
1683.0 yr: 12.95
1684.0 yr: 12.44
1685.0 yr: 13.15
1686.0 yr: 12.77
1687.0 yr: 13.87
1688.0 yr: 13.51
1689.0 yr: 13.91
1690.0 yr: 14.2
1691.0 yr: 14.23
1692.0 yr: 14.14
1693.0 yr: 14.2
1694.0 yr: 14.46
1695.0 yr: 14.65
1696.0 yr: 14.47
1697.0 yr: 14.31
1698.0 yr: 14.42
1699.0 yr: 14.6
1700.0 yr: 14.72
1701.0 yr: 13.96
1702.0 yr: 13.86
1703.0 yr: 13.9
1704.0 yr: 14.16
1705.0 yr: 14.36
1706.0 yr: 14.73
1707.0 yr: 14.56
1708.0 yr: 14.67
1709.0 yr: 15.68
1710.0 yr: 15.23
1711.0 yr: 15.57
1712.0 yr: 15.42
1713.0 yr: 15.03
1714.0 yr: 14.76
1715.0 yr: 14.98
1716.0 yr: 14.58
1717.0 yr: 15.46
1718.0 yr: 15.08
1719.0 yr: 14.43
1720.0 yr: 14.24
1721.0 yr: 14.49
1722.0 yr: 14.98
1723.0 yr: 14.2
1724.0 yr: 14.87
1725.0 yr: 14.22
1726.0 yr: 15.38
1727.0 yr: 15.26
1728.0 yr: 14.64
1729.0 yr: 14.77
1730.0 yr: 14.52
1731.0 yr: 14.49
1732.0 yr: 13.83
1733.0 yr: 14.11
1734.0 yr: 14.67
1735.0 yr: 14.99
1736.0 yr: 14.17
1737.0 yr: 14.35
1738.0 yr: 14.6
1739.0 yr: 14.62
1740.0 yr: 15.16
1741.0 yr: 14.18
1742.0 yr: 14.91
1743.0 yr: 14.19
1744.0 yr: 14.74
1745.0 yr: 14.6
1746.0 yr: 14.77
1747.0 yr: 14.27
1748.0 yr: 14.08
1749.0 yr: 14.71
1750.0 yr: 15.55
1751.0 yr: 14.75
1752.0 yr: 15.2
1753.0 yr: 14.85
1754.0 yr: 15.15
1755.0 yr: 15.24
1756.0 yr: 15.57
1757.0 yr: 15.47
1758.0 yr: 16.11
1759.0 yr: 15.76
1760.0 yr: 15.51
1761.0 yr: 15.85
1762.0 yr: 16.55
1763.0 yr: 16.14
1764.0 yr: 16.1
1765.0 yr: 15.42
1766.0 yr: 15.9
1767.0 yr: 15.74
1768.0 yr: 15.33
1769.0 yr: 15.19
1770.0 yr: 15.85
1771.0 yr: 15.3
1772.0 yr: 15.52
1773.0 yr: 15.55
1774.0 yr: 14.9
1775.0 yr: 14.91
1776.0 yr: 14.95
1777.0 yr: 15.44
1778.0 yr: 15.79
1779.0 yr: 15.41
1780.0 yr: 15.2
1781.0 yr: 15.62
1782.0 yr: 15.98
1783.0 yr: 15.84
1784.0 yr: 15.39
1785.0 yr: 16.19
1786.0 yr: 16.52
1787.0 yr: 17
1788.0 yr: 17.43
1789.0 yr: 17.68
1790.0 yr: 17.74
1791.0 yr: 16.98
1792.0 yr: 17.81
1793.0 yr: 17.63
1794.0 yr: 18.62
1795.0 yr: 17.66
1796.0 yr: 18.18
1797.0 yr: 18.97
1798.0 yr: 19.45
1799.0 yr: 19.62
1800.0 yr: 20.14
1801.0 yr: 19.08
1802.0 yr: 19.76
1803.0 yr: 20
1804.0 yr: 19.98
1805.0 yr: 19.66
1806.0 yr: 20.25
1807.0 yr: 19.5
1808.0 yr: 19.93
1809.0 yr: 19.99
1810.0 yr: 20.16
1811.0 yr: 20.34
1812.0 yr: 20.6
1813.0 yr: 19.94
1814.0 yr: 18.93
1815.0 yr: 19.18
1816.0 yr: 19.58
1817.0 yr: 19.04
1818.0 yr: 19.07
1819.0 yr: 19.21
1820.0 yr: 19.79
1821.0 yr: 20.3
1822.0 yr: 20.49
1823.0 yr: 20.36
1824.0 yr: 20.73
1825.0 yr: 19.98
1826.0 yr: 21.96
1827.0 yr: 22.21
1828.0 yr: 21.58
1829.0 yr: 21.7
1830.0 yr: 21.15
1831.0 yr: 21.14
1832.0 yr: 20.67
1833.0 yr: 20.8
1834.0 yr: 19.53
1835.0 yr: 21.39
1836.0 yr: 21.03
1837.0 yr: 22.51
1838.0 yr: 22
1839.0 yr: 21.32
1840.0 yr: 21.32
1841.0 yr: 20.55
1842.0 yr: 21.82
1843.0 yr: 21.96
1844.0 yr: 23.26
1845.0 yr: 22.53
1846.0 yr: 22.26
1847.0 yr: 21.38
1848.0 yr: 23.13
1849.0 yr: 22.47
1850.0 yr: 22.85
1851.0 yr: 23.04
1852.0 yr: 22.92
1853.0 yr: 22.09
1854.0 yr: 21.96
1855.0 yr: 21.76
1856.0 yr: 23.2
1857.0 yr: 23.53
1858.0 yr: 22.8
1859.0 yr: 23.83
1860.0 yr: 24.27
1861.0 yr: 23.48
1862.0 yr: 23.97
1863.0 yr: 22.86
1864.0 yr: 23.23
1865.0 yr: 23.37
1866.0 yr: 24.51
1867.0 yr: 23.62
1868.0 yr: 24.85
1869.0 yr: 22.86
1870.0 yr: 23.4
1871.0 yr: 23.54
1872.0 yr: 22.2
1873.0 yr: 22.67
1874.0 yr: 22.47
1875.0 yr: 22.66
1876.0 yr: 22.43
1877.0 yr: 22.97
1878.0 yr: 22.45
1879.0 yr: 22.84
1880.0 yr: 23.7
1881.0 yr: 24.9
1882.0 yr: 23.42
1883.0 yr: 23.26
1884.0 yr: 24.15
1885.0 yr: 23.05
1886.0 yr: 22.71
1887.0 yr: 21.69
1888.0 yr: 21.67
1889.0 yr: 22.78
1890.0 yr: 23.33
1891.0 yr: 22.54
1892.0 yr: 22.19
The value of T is 1.57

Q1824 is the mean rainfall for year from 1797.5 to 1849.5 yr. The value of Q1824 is 20.7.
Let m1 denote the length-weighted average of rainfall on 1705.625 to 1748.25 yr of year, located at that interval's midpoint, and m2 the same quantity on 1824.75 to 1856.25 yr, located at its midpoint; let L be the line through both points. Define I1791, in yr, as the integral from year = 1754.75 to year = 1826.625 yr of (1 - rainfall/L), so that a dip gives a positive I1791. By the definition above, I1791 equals 4.0 yr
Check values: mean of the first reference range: 14.7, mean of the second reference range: 21.8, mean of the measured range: 17.7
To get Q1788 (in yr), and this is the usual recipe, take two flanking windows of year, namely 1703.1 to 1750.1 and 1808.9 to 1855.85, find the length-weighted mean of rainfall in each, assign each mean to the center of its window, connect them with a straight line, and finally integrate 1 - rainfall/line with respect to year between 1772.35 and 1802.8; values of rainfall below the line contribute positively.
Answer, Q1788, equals 2.3 yr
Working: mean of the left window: 14.7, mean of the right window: 21.1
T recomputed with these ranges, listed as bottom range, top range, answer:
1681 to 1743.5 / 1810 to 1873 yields 1.51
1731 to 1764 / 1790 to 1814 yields 1.29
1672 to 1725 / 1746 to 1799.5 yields 1.15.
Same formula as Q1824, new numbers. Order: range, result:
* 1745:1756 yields 14.9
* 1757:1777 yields 15.6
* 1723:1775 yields 15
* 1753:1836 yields 18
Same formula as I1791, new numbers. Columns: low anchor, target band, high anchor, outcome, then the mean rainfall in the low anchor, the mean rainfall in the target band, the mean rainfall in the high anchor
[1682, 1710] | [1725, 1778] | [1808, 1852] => 5.87 yr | 14.1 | 15.1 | 21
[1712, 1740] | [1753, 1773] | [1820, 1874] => 1.57 yr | 14.7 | 15.6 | 22.2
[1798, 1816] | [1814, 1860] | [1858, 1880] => 0.08 yr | 19.8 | 21.5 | 23.3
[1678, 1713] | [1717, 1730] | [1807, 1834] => 0.58 yr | 14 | 14.7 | 20.3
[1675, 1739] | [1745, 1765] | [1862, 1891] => 1.68 yr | 14.2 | 15.3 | 23.1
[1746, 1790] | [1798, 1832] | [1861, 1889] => -2.22 yr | 15.6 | 20.2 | 23.2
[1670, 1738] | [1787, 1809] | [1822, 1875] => 0.67 yr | 14.1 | 18.8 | 22.3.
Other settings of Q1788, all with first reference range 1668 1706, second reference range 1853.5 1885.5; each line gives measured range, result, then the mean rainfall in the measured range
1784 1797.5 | 1.09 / 17.5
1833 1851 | -0.05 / 21.8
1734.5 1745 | 1.09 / 14.6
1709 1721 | -0.03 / 15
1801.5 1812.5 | -0.07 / 20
